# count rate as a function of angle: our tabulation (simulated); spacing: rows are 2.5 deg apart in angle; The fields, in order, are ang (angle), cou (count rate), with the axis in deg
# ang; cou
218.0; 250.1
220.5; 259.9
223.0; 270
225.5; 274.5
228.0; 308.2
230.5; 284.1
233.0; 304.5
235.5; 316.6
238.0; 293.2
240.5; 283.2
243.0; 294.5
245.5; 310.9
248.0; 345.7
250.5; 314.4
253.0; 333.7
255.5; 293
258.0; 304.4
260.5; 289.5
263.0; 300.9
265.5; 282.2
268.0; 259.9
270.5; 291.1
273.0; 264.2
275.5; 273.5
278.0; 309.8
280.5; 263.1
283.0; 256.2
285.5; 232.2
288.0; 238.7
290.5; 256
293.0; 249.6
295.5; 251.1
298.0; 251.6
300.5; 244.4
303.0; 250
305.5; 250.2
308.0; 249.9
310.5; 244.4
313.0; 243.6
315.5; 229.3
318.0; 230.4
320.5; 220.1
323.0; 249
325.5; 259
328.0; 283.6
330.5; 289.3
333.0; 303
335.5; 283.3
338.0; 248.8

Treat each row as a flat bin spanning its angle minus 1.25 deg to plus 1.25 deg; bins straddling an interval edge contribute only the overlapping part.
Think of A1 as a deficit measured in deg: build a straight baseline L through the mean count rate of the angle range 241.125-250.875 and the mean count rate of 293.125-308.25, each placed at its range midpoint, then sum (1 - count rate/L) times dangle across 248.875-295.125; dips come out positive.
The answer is 0.9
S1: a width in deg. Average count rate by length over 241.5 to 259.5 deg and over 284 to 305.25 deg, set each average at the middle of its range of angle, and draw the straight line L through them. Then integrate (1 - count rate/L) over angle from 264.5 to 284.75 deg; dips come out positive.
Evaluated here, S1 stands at 0.2 deg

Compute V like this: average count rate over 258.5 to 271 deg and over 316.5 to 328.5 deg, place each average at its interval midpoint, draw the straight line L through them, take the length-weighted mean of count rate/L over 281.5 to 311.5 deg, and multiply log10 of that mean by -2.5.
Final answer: 0.07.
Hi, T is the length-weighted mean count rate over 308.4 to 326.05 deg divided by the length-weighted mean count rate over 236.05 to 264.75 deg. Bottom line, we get 0.78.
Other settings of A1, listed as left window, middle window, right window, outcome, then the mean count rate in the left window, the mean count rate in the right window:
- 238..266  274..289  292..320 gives 0.5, 305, 244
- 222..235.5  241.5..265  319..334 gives -1.9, 291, 266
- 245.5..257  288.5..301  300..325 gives 0.7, 320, 242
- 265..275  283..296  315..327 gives 0.7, 274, 239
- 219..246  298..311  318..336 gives 1.1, 290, 266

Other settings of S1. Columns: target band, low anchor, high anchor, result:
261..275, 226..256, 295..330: 0.2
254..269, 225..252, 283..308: -0.4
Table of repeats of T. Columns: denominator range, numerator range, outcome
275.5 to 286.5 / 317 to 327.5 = 0.91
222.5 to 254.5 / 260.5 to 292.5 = 0.89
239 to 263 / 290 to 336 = 0.83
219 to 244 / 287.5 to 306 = 0.86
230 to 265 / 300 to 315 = 0.81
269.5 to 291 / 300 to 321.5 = 0.91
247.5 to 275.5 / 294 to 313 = 0.84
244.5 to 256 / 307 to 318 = 0.75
